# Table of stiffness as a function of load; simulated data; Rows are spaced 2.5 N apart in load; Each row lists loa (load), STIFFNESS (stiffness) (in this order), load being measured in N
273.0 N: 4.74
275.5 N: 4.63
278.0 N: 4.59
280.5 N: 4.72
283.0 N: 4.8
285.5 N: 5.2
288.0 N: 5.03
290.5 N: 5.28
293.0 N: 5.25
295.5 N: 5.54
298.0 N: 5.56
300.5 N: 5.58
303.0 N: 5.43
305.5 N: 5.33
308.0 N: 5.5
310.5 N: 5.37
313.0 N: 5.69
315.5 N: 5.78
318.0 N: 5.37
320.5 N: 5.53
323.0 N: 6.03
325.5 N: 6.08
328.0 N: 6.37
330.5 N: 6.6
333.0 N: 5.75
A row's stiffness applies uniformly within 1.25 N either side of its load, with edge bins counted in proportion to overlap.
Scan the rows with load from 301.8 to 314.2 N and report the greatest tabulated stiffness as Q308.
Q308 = 5.69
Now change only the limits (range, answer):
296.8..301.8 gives 5.58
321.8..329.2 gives 6.37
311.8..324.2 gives 6.03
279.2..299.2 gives 5.56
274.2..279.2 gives 4.63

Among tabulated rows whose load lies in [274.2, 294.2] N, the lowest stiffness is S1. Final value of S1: 4.59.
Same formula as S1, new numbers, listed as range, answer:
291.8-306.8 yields 5.25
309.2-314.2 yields 5.37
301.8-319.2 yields 5.33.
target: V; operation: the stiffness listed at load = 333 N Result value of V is 5.75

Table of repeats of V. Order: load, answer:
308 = 5.5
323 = 6.03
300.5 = 5.58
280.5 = 4.72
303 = 5.43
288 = 5.03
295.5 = 5.54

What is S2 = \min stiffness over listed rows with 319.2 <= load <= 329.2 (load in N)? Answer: 5.53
